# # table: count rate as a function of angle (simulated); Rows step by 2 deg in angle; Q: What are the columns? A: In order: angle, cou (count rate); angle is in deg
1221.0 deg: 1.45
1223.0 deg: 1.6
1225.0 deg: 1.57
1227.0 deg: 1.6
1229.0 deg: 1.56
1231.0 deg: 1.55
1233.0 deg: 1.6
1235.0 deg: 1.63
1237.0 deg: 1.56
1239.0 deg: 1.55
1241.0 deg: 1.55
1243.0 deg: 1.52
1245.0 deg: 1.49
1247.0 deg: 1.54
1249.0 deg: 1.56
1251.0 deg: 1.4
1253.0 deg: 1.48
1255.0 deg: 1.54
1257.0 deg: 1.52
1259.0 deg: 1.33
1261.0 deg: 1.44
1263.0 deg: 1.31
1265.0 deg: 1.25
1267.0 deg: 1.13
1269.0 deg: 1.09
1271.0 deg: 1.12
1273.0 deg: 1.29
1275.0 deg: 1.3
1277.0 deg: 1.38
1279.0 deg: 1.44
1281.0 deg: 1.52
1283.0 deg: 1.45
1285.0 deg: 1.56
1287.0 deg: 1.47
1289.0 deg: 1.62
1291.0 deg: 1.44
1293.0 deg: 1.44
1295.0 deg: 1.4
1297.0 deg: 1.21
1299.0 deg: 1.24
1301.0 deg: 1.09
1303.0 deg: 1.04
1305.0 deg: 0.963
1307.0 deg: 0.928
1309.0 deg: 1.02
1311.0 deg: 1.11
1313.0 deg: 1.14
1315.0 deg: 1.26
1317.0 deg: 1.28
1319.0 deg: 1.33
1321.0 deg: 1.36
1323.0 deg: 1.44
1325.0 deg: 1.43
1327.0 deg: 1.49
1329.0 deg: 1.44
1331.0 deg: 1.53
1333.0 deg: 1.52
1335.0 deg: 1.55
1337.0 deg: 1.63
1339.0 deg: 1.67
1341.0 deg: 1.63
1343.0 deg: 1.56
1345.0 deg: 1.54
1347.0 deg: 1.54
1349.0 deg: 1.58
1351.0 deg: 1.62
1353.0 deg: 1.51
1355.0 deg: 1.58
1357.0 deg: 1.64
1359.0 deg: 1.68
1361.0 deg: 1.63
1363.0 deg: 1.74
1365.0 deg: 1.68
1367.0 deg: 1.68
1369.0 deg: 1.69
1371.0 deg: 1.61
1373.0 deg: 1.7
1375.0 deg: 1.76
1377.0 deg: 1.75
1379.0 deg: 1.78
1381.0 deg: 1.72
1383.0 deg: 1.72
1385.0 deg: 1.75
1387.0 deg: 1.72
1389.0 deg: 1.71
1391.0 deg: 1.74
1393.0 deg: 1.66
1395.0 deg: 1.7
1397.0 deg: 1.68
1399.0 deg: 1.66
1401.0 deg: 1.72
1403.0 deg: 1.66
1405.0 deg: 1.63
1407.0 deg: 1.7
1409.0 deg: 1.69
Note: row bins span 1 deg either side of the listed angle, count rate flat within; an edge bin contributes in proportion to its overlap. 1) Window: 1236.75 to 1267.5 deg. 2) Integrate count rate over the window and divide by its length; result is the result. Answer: 1.45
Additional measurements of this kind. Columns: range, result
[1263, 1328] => 1.29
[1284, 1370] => 1.44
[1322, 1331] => 1.46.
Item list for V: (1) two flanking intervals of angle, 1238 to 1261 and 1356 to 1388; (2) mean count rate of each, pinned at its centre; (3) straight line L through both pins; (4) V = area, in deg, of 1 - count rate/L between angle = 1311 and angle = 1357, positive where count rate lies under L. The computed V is 4.54 deg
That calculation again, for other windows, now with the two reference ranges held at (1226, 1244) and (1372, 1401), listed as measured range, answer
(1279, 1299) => 2.18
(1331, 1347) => 0.88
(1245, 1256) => 0.56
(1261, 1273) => 2.92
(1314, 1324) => 1.92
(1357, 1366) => 0.08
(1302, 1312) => 3.83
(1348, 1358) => 0.59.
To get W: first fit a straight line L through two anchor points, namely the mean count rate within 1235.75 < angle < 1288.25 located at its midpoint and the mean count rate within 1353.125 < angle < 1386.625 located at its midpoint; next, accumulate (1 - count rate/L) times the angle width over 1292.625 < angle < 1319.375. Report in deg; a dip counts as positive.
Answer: 6.3 deg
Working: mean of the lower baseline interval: 1.42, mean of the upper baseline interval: 1.69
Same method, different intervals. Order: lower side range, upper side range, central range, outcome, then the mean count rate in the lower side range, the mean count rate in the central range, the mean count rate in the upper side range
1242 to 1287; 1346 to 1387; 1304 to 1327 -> 4.7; 1.4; 1.22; 1.67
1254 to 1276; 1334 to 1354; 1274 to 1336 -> 4.6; 1.3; 1.34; 1.58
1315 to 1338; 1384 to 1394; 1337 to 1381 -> -1.7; 1.45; 1.65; 1.72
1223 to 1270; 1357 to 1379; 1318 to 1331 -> 1.5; 1.47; 1.42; 1.69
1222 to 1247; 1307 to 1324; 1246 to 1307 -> 1.9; 1.56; 1.35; 1.22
